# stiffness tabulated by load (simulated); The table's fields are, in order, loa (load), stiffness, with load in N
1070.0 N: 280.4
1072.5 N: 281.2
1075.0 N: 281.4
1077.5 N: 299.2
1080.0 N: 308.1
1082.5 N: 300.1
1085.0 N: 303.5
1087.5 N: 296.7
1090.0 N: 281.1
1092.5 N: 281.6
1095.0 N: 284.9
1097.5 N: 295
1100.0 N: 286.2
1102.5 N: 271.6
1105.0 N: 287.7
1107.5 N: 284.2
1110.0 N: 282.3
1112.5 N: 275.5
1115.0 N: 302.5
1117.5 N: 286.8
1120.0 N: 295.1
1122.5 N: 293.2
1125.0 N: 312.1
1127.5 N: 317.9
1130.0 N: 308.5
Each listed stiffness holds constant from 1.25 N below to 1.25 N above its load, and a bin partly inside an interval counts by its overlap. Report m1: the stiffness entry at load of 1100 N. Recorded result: 286.2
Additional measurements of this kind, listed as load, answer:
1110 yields 282.3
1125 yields 312.1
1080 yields 308.1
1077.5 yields 299.2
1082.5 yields 300.1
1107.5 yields 284.2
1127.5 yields 317.9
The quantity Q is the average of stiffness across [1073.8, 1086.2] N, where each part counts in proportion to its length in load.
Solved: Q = 299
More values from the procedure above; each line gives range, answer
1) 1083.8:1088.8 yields 300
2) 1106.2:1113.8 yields 281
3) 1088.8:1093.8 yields 281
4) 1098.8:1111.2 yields 282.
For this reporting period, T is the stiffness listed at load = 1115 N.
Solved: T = 302.5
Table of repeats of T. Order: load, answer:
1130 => 308.5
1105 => 287.7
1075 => 281.4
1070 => 280.4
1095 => 284.9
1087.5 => 296.7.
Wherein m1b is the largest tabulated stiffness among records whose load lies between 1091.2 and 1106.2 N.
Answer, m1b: 295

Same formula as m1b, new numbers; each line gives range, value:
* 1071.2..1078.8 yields 299.2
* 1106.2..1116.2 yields 302.5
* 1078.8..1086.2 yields 308.1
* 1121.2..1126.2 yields 312.1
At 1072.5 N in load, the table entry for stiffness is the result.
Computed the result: 281.2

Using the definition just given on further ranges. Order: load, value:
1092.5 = 281.6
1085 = 303.5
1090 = 281.1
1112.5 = 275.5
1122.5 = 293.2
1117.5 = 286.8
